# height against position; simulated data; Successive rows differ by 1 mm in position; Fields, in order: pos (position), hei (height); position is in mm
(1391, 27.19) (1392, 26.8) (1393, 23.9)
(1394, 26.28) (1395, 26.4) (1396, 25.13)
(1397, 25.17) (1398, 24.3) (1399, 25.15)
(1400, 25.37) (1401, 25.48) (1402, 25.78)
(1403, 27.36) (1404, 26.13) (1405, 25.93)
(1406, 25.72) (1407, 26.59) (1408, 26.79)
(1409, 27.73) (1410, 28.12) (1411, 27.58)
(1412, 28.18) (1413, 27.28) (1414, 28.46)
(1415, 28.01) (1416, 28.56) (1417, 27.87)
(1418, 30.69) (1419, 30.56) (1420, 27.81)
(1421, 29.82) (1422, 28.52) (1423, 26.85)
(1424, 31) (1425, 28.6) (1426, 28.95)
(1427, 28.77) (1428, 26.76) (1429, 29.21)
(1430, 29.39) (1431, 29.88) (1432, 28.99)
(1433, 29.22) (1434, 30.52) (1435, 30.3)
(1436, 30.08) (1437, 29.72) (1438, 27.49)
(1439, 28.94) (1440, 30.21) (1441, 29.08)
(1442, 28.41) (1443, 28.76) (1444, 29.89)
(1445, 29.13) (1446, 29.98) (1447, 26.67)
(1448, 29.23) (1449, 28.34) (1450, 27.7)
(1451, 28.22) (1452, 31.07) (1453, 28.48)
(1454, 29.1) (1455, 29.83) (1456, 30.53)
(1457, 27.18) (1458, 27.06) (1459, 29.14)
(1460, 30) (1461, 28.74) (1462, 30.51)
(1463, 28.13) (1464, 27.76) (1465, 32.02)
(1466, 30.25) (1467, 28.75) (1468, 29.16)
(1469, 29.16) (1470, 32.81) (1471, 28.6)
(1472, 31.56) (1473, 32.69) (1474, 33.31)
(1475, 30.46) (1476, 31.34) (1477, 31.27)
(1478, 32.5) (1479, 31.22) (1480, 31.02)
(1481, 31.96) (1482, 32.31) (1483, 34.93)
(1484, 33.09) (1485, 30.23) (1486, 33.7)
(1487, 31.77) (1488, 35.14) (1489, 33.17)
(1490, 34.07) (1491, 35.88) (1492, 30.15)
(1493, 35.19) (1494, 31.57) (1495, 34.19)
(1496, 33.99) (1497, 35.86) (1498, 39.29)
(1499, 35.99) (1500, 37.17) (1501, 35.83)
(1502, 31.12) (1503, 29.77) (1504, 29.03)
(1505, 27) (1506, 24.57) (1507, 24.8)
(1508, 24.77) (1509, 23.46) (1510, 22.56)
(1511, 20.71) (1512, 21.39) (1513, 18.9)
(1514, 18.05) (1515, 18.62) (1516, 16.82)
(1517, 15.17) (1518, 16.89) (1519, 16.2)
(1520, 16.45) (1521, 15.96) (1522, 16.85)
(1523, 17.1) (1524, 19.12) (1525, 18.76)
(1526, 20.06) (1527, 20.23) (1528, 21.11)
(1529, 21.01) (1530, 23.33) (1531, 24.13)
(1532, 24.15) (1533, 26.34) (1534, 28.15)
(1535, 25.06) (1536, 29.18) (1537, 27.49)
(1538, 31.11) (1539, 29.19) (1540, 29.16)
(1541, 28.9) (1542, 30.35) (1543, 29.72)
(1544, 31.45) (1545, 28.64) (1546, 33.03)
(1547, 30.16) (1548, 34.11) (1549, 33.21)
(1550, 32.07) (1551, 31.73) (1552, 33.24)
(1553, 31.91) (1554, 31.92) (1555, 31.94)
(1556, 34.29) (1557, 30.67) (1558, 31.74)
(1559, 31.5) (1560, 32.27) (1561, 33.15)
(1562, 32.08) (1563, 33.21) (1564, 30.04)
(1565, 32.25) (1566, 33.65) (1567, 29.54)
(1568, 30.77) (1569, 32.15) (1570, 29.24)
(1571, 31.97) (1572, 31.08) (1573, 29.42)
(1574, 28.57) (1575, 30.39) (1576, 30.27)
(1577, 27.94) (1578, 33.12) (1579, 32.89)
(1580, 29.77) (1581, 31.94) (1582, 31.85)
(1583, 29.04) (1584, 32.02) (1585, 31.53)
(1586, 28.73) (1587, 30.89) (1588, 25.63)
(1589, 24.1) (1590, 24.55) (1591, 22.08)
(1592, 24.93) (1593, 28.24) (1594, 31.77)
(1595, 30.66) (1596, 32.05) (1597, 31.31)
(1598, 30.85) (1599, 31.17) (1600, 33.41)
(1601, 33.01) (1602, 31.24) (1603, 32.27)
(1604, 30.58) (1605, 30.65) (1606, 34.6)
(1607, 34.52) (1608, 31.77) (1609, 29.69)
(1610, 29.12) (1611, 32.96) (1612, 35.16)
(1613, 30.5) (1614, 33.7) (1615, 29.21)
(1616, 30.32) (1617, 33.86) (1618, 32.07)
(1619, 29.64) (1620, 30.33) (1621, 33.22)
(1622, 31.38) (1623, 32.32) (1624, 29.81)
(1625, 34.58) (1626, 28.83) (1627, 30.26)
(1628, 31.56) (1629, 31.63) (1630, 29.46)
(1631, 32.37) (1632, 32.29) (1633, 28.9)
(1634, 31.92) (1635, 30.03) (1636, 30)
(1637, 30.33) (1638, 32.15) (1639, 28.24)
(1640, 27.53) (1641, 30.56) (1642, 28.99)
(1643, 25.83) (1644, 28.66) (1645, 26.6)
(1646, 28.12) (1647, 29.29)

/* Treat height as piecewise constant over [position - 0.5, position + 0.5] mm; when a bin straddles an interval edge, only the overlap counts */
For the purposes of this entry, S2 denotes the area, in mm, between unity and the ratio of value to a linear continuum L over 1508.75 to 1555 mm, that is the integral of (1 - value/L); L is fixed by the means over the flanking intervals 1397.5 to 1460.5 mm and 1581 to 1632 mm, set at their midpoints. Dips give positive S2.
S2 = 7.85 mm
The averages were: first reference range 28.4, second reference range 30.7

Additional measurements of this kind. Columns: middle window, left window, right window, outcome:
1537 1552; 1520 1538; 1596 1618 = -4.1 mm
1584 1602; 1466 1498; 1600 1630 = 1.4 mm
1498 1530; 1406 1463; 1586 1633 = 7.5 mm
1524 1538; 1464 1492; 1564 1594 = 3.1 mm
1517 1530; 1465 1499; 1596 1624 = 5.6 mm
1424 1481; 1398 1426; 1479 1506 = 1.3 mm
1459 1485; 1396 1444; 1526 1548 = -3.0 mm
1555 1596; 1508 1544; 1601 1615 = -3.2 mm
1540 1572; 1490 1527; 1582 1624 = -4.1 mm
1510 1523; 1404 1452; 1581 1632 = 5.2 mm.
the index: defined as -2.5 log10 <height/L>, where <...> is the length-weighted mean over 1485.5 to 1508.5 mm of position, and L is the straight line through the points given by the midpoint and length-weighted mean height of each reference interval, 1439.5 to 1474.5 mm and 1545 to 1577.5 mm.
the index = -0.07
